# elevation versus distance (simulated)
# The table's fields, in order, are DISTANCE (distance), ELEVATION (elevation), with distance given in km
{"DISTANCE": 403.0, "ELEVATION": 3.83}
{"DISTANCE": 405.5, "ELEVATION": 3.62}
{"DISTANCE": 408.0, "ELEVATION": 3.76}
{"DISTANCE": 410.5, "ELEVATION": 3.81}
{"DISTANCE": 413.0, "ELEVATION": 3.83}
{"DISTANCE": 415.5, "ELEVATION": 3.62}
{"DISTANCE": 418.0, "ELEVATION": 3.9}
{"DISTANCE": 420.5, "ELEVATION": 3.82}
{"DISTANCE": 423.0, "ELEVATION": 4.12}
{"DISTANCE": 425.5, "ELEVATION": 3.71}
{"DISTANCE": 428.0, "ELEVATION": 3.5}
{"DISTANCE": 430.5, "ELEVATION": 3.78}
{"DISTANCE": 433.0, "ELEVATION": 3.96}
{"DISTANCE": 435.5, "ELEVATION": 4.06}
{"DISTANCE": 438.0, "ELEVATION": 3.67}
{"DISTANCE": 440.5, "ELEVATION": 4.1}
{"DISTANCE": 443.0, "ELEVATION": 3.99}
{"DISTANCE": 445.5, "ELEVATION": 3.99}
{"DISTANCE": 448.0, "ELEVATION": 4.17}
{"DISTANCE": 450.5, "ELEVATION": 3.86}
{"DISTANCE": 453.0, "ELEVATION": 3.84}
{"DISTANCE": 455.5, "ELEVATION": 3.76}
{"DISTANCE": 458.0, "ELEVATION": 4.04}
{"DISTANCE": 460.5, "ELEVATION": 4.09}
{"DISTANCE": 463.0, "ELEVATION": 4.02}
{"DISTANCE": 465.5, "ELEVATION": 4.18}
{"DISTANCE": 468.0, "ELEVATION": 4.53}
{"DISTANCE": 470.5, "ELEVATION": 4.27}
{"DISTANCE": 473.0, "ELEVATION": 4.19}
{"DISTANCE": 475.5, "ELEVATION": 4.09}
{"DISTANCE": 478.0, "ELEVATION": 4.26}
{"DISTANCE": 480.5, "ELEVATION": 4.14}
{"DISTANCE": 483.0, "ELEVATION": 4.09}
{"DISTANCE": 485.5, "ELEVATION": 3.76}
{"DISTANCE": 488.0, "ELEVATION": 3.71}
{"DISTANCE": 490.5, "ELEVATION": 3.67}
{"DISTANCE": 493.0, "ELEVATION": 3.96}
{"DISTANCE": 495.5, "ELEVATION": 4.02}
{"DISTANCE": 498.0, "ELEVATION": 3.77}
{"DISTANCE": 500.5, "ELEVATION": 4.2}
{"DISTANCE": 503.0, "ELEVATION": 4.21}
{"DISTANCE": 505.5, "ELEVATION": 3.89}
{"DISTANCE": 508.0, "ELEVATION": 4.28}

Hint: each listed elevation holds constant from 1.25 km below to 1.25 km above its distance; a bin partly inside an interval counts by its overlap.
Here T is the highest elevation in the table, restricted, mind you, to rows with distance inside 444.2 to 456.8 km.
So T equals 4.17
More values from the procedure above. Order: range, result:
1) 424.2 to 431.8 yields 3.78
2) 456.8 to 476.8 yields 4.53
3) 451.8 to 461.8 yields 4.09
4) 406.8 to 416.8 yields 3.83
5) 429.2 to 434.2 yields 3.96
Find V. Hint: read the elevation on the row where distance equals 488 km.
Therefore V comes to 3.71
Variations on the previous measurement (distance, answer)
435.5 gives 4.06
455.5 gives 3.76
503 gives 4.21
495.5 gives 4.02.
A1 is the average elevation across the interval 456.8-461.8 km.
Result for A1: 4.06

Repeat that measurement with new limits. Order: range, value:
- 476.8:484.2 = 4.16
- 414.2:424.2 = 3.86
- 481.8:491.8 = 3.81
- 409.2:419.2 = 3.79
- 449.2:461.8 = 3.92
